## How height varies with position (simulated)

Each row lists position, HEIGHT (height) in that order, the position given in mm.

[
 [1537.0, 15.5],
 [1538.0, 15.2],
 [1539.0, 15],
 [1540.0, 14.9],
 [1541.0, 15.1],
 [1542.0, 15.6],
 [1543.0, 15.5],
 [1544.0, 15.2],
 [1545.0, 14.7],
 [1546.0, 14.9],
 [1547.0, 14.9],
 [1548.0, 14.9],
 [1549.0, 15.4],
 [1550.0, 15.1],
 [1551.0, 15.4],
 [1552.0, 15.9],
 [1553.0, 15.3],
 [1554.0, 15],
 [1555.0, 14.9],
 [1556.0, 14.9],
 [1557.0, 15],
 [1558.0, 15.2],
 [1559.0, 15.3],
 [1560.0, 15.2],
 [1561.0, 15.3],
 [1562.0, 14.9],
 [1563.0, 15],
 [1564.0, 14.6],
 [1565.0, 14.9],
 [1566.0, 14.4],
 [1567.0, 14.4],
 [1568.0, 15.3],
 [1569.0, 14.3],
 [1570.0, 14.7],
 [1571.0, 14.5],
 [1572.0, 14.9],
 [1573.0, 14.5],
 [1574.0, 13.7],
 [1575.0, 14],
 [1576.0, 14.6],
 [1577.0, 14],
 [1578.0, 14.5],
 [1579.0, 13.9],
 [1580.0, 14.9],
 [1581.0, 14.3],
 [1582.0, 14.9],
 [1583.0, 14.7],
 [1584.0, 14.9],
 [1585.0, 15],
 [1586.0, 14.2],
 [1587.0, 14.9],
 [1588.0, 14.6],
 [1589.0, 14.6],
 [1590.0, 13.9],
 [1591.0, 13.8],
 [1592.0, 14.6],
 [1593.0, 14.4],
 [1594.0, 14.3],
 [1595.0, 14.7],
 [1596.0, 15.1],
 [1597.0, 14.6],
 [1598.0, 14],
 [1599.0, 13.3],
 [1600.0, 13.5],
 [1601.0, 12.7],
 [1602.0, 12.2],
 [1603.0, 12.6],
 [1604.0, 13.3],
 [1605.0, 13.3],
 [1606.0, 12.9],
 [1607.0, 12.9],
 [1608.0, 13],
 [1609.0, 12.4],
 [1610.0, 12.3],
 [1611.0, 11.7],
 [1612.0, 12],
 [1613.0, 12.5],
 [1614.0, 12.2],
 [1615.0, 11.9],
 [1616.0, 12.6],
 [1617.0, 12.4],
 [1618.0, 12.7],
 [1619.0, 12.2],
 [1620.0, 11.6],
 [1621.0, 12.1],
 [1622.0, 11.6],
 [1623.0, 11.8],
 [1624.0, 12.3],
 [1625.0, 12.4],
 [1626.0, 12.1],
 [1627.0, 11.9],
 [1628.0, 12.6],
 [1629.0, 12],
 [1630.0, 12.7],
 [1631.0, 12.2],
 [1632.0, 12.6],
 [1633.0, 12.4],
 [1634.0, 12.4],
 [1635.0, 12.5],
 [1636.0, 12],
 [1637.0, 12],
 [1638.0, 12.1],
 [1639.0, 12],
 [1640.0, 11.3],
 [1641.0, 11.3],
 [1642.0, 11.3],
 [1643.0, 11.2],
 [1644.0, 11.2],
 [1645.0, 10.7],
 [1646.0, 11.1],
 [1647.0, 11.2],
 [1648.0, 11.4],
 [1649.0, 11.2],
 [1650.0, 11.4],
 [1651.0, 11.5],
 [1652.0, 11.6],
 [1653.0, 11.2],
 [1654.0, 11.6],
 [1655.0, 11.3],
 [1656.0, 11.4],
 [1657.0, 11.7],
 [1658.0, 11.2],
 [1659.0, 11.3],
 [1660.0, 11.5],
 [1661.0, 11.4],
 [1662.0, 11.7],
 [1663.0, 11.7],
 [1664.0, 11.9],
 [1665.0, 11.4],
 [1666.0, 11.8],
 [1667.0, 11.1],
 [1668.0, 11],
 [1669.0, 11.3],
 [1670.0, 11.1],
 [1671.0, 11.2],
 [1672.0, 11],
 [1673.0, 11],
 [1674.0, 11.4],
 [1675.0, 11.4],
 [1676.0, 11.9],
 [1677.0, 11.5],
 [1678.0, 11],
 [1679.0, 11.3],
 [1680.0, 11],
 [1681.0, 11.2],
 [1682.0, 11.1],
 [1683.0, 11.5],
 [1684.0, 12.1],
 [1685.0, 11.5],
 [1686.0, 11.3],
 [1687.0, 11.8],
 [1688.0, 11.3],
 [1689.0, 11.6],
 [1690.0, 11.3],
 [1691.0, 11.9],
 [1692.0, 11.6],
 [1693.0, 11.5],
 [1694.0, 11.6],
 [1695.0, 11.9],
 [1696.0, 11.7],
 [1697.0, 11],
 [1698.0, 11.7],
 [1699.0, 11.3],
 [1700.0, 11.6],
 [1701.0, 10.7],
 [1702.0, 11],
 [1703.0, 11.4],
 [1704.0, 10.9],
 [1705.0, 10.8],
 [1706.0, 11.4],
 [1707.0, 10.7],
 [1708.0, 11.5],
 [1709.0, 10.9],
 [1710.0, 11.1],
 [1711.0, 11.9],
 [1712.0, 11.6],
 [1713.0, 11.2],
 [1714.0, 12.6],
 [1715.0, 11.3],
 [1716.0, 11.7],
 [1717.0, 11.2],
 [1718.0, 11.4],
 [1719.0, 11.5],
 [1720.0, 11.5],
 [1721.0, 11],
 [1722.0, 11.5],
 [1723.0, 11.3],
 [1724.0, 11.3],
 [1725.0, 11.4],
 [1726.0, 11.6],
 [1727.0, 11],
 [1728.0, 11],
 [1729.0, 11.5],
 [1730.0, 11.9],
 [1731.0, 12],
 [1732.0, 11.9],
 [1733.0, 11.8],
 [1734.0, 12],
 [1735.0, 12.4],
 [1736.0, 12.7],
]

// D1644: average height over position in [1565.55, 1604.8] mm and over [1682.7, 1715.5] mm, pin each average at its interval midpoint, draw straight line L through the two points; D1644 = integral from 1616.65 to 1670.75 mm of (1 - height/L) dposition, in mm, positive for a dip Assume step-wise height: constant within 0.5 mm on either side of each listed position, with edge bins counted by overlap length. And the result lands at 4.59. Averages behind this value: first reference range 14.2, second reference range 11.4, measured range 11.7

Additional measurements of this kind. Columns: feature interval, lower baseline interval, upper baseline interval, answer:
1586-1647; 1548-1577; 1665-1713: 3.3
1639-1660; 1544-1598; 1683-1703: 2.2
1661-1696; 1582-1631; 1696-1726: 1.3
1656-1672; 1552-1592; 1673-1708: 0.9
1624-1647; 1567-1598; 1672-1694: 1.8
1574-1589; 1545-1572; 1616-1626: -0.6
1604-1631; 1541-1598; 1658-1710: 2.0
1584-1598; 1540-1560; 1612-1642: -1.0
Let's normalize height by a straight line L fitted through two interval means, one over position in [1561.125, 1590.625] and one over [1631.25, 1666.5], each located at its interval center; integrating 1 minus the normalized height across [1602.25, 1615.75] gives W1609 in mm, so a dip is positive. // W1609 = 0.70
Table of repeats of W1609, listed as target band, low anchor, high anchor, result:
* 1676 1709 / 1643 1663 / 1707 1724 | 0.09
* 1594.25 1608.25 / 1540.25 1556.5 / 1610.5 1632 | -0.49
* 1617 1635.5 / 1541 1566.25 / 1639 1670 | 0.26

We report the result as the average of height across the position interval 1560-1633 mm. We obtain 13.5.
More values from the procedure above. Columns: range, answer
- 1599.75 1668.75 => 11.9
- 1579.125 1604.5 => 14.2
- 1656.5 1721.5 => 11.4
